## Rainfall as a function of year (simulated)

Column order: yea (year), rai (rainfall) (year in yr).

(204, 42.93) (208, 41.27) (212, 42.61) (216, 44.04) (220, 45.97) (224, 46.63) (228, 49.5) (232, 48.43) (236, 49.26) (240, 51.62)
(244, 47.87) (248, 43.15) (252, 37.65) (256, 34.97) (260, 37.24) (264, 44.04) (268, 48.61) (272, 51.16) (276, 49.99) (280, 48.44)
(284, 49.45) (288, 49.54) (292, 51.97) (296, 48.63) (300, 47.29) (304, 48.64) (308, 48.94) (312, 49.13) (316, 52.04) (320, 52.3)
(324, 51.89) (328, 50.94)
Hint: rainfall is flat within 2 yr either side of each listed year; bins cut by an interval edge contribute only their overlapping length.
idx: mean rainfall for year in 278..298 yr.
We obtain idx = 49.6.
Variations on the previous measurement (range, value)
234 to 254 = 45.9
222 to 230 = 48.1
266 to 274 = 49.9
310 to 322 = 51.2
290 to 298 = 50.3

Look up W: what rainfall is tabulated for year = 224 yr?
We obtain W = 46.63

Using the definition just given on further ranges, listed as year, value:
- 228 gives 49.5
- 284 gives 49.45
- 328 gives 50.94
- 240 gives 51.62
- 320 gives 52.3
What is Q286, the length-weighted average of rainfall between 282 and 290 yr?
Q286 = 49.5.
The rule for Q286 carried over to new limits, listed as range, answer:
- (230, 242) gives 49.8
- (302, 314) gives 48.9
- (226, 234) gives 49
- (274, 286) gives 49.3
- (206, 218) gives 42.6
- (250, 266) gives 38.5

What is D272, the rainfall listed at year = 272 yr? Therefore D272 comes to 51.16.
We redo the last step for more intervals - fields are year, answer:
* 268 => 48.61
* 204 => 42.93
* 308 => 48.94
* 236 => 49.26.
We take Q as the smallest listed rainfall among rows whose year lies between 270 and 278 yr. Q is 49.99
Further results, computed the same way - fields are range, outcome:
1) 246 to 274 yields 34.97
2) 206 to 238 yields 41.27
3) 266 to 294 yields 48.44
